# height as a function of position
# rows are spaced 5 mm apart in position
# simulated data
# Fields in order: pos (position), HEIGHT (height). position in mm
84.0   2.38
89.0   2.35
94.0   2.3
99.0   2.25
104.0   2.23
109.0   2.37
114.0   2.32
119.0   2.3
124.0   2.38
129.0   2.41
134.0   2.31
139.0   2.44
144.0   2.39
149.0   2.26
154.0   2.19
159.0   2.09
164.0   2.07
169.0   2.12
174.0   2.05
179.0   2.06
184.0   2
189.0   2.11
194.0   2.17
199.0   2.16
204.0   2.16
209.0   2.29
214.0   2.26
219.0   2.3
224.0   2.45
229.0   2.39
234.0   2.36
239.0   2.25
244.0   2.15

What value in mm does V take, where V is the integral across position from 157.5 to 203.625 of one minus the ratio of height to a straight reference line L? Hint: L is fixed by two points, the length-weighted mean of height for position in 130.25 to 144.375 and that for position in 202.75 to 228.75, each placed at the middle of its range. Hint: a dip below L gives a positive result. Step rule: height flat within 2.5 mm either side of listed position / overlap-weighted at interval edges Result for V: 4.8 mm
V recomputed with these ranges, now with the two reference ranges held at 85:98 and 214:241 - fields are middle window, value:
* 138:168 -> 1.4 mm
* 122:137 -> -0.3 mm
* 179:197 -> 1.9 mm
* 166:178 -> 1.3 mm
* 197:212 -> 0.9 mm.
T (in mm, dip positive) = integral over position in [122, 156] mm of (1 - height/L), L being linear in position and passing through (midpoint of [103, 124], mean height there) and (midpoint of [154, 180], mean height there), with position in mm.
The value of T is -2.0 mm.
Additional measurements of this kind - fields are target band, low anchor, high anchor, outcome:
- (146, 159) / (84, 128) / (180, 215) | 0.18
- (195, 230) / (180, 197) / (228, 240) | -0.88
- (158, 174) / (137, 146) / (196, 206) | 1.54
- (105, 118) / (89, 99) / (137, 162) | -0.21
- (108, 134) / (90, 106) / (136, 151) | -0.37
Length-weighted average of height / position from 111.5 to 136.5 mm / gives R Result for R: 2.34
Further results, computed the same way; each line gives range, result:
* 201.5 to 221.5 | 2.25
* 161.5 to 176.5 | 2.08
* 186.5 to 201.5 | 2.15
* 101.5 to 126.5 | 2.32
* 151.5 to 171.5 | 2.12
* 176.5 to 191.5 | 2.06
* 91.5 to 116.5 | 2.29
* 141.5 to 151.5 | 2.33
